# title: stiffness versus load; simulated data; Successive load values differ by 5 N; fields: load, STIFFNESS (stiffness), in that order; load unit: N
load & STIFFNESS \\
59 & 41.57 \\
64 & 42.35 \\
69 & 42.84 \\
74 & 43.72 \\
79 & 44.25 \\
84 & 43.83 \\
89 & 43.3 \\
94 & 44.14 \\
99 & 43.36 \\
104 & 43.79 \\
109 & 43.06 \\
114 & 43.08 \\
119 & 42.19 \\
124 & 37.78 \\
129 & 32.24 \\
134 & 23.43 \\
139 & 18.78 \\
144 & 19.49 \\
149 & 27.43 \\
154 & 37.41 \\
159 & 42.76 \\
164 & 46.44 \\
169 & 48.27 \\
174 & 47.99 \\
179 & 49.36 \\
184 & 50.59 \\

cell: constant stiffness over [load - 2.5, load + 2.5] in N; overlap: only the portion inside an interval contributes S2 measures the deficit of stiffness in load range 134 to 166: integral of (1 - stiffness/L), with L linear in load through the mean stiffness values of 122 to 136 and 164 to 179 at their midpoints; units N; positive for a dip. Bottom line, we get 7.3 N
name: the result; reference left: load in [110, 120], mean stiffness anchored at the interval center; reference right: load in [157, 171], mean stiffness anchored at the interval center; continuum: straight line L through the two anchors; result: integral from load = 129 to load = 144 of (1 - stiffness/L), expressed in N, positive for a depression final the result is 7.3 N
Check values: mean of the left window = 42.8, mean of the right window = 45.8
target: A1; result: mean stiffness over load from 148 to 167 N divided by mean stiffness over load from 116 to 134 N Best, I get 1.1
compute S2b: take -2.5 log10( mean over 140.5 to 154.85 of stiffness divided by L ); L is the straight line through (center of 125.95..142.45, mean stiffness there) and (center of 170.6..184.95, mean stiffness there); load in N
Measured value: 0.24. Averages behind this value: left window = 24.9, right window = 49.1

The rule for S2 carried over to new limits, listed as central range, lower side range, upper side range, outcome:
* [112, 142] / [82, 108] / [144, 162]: 4.7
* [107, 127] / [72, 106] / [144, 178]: 0.6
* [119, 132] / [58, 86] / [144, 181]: 1.9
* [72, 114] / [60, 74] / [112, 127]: -2.0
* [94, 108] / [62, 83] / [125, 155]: -2.9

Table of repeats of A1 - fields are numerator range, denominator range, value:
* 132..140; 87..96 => 0.49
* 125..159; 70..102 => 0.64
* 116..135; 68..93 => 0.80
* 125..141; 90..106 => 0.60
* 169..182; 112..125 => 1.18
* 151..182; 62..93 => 1.04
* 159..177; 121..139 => 1.58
